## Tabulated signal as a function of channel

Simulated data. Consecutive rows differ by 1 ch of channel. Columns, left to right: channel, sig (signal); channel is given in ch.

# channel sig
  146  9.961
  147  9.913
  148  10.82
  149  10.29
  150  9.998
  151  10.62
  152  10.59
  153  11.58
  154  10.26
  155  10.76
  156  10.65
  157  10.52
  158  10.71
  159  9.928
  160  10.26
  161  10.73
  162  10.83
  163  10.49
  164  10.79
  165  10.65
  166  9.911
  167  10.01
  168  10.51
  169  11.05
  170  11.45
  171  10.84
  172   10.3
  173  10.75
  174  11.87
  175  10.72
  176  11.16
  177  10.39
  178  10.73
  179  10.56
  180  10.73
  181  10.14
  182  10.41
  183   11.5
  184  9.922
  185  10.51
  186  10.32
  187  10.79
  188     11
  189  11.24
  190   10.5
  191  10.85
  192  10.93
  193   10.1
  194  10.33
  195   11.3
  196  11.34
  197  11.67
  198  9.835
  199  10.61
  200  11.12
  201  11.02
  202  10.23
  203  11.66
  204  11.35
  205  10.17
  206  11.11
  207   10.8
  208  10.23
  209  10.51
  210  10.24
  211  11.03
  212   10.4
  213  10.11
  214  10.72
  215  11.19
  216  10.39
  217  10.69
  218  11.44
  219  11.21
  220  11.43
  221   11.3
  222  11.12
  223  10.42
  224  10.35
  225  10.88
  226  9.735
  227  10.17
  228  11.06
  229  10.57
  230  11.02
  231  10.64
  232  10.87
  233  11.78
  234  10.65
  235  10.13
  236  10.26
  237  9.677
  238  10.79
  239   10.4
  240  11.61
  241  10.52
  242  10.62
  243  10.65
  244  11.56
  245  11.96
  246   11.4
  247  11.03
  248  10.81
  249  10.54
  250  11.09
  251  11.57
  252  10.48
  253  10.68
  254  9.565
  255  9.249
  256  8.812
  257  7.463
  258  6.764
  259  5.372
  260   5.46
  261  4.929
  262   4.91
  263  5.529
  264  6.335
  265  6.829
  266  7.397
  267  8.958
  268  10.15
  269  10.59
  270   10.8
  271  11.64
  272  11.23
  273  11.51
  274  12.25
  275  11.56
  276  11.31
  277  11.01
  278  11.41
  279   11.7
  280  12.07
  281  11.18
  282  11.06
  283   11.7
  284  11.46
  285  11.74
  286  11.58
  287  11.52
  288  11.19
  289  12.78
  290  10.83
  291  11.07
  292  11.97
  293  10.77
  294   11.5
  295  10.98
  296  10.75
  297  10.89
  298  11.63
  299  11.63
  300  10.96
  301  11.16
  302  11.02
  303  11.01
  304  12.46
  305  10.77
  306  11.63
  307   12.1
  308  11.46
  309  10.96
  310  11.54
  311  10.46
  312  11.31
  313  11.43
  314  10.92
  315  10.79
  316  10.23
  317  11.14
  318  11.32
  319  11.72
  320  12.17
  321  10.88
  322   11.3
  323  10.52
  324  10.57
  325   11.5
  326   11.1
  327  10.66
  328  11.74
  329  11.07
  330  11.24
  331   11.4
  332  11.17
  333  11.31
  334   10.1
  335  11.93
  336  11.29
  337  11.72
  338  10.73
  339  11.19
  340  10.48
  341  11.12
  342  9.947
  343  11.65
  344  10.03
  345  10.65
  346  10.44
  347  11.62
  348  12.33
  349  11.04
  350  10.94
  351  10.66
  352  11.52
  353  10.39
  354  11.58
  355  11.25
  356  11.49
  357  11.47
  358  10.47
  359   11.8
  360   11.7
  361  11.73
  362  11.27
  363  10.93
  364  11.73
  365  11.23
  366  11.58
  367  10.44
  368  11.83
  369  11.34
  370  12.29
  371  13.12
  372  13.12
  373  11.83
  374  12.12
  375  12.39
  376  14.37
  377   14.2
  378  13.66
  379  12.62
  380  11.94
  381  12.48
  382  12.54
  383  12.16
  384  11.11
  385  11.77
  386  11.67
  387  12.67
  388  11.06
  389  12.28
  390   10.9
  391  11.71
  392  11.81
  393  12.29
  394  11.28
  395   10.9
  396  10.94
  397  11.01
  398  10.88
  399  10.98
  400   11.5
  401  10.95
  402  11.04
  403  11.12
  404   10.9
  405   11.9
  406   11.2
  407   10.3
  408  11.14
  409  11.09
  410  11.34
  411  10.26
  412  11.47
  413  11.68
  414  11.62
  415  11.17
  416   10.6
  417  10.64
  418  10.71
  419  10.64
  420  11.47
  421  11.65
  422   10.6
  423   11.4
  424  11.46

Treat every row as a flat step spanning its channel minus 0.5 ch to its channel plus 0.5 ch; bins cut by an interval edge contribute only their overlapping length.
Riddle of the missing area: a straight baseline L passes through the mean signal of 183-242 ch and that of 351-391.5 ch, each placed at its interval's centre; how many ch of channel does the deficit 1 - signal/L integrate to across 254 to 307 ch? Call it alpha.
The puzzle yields 4.8 ch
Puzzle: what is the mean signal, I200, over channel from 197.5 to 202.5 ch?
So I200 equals 10.6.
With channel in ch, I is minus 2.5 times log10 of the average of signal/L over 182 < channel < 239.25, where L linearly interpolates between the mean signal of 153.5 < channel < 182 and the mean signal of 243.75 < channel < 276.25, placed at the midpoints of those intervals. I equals -0.07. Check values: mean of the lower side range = 10.6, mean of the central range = 10.7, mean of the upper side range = 9.35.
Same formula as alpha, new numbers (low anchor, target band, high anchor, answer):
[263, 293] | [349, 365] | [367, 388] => 1.05 ch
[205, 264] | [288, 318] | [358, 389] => -0.53 ch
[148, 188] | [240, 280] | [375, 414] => 4.94 ch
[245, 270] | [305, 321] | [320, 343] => -1.17 ch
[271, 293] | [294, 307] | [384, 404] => 0.24 ch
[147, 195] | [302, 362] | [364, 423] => 0.90 ch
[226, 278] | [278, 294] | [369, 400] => -1.66 ch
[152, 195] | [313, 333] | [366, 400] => 0.80 ch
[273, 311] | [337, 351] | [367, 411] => 0.79 ch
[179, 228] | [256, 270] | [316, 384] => 4.90 ch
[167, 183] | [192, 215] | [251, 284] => -0.83 ch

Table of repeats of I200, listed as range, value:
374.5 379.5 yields 13.4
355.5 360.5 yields 11.4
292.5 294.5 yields 11.1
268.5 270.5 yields 10.7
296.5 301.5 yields 11.3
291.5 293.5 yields 11.4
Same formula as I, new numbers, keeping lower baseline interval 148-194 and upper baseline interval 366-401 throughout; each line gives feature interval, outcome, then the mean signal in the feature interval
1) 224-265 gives 0.149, 9.66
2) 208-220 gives 0.018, 10.7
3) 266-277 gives 0.042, 10.8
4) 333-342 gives 0.062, 11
